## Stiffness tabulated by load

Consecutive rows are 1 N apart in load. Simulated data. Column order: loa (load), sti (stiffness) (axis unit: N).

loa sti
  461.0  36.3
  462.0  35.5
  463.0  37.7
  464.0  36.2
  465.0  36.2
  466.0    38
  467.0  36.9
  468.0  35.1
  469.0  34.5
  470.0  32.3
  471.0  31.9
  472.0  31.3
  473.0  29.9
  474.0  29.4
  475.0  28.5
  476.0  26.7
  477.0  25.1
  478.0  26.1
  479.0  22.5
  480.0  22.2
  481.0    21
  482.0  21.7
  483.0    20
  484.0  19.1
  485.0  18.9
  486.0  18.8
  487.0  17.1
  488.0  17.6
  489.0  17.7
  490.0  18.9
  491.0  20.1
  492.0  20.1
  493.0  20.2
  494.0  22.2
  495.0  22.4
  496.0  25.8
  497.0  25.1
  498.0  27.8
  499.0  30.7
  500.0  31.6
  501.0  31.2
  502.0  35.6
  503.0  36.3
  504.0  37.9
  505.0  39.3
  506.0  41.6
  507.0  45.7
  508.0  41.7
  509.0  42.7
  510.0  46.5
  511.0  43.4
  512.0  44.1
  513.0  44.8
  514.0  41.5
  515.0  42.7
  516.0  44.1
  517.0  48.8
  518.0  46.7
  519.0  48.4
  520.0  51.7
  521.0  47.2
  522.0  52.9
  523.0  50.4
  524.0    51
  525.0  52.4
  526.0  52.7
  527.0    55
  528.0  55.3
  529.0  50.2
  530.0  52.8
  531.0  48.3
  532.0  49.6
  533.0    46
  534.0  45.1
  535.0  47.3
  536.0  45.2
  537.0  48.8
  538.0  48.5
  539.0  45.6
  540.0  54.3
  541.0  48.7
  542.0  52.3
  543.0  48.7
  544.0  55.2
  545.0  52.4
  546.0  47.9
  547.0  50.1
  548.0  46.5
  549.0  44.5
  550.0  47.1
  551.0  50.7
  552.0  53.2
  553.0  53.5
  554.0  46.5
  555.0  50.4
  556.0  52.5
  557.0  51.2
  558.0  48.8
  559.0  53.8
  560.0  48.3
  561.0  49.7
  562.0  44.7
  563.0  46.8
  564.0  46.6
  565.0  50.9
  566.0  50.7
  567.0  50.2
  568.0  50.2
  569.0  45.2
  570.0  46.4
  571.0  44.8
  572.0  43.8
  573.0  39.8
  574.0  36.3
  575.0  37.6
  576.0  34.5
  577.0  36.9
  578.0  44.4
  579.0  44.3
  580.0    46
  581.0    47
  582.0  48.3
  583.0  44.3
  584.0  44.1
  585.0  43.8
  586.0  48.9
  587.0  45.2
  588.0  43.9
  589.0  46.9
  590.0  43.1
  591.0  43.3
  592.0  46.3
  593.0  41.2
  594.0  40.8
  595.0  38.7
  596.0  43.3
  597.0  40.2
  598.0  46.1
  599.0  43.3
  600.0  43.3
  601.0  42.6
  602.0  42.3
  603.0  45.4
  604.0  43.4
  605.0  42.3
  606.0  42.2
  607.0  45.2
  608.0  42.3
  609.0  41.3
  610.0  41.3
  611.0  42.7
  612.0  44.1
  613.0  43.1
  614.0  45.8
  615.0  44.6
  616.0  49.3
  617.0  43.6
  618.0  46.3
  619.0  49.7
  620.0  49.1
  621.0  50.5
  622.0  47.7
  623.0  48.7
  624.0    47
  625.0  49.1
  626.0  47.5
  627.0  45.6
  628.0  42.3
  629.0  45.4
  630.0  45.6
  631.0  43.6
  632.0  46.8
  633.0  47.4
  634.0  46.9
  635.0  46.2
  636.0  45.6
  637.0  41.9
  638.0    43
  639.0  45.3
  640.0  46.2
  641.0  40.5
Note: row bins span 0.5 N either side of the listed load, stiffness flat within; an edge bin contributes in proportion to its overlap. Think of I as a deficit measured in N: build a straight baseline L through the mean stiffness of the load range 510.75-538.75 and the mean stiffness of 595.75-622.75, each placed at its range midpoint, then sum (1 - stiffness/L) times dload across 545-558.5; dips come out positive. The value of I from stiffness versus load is -0.7 N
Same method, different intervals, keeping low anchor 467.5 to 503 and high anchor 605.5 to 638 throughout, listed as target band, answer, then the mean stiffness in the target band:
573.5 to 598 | -1.69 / 43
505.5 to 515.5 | -4.98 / 43.5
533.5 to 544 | -4.91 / 48.8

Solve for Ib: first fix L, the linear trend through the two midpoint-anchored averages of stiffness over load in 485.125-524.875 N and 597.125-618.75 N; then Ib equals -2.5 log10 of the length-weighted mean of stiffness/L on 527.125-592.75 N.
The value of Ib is -0.18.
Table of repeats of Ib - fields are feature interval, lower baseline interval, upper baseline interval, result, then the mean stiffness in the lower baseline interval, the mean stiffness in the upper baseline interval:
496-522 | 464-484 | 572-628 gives -0.219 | 28.8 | 44.1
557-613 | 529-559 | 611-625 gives 0.085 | 49.5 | 46.8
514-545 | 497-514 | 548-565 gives -0.139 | 38.5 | 49.2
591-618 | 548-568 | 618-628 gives 0.119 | 49.4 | 47.9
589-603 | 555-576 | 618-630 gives 0.100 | 46.7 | 47.4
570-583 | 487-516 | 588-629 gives -0.033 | 32.6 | 44.5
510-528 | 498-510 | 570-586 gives -0.240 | 37.6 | 42.7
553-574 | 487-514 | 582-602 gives -0.197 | 31.9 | 43.7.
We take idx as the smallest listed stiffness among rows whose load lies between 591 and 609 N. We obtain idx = 38.7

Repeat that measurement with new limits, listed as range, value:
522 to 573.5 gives 39.8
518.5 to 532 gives 47.2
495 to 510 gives 22.4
